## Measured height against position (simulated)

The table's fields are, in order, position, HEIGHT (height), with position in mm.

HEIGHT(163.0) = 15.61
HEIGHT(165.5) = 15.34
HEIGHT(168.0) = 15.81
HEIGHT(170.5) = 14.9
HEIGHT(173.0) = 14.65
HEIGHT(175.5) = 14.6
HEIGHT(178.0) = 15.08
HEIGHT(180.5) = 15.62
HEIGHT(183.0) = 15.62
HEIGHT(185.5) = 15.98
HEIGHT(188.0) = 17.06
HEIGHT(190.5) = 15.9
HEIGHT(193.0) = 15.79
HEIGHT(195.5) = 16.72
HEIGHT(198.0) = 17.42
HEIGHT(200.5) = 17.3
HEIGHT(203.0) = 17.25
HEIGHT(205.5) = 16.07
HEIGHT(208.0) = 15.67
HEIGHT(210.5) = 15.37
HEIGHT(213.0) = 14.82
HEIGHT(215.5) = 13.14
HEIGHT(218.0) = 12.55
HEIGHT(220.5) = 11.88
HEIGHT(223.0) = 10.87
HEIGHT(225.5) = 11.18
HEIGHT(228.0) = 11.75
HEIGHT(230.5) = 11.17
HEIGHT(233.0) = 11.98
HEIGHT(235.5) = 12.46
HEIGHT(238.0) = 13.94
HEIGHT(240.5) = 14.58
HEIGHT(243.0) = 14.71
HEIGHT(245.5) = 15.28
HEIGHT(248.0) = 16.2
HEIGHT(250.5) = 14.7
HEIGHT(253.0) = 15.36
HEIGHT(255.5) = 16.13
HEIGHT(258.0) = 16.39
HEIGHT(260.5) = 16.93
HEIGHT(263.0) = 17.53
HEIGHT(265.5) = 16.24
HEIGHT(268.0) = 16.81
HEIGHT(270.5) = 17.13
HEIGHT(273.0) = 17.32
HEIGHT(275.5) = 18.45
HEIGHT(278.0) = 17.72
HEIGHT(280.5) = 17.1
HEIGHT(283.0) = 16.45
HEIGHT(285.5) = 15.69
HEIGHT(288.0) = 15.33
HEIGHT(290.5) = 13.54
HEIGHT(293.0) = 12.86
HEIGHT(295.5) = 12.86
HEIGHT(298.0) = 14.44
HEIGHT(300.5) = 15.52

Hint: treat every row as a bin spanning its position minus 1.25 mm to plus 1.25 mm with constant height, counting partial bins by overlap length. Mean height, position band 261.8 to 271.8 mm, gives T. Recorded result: 16.9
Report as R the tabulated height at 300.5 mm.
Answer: 15.52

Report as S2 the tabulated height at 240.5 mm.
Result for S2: 14.58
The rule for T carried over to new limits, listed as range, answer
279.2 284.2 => 16.8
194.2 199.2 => 17.1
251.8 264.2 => 16.5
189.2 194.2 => 15.9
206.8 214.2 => 15.3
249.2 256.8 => 15.4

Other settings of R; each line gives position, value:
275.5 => 18.45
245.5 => 15.28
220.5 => 11.88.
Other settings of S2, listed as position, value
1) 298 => 14.44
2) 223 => 10.87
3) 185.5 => 15.98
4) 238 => 13.94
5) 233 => 11.98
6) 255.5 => 16.13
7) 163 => 15.61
